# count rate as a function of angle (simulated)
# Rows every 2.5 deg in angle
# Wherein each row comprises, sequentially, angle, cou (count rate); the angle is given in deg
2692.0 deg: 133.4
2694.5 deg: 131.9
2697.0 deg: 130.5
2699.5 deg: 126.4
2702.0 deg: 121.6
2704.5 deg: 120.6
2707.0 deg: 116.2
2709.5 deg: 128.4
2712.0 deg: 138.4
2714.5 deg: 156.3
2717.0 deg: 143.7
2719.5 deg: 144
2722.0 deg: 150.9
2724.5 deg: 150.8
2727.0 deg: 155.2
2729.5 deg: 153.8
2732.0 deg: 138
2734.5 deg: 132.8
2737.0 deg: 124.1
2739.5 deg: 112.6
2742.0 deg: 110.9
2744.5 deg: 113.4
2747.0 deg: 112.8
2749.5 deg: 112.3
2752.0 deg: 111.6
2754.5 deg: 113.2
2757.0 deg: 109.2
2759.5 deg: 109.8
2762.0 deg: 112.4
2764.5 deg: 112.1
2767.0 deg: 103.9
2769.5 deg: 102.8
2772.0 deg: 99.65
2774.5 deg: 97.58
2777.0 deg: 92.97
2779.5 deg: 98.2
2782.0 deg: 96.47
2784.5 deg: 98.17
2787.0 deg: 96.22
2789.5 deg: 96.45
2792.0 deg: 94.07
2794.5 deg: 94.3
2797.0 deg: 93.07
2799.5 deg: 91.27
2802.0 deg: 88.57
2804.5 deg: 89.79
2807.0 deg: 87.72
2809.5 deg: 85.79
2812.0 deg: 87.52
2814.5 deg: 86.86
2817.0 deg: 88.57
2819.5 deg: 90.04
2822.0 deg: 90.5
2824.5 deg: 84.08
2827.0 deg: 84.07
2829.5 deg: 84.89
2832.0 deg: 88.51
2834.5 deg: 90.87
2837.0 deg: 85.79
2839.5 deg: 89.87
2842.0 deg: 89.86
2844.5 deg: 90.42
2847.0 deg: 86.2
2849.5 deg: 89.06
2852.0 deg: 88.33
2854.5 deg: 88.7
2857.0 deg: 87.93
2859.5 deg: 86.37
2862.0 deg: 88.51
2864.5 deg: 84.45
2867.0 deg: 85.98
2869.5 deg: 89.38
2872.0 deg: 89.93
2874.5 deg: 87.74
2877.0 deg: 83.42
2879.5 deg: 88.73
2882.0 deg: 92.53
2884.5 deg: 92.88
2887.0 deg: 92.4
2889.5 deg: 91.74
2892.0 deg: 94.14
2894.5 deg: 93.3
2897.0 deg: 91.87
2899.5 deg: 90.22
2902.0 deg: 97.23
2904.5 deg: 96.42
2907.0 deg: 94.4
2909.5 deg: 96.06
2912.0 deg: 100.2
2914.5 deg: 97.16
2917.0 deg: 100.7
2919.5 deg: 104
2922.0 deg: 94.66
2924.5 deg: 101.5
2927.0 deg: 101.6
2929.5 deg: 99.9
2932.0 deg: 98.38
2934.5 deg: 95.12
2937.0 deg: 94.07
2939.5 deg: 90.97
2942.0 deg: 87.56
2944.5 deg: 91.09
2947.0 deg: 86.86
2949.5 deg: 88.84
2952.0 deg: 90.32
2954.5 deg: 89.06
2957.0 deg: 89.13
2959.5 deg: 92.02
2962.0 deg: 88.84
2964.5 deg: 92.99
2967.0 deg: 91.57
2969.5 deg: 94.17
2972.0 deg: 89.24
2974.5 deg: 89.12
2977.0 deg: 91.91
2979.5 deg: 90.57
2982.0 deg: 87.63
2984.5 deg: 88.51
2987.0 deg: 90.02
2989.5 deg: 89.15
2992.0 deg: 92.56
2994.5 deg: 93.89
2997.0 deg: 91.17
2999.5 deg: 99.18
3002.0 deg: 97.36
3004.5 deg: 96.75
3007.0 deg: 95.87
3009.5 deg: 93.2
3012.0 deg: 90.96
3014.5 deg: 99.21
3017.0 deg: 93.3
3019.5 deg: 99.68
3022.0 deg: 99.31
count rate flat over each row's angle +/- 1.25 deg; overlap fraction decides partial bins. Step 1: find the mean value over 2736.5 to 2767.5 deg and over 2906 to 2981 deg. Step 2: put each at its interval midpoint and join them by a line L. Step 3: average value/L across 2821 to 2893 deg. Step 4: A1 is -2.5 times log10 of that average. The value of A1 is 0.15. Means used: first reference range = 112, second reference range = 93.7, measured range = 88.5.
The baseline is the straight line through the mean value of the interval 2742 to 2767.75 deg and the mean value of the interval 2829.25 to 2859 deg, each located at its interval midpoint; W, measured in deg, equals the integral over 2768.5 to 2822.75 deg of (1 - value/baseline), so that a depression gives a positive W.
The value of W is 4.2 deg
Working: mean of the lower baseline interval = 111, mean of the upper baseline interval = 88.4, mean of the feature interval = 93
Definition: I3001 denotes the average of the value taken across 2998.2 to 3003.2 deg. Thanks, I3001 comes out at 98.2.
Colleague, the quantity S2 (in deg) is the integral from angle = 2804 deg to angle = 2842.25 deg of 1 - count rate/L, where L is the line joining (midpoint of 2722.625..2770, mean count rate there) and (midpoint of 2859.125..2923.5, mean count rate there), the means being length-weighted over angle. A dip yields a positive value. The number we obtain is 6.62 deg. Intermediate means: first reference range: 121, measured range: 87.7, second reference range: 92.6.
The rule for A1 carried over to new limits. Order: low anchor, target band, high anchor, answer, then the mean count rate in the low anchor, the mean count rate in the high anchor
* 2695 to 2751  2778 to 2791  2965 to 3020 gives 0.26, 131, 92.9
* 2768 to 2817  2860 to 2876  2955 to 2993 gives 0.06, 93.5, 90.5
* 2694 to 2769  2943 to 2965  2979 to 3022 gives 0.11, 126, 93.7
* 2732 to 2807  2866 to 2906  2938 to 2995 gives 0.06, 104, 90.2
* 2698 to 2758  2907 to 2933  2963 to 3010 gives 0.03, 129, 92.3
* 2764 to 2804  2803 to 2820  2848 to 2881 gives 0.07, 96.8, 87.6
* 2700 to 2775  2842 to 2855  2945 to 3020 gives 0.23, 124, 92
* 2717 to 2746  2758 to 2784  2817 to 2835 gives 0.13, 135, 87.5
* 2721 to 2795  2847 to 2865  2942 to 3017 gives 0.18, 114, 91.7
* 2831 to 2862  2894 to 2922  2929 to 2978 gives -0.07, 88.5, 91.4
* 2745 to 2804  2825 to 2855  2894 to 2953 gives 0.13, 102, 95.1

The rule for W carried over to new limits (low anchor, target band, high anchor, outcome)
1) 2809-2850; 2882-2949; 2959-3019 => -3.5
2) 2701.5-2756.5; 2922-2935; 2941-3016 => 0.0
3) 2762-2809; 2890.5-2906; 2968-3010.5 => 0.1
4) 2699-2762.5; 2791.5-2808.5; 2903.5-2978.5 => 3.7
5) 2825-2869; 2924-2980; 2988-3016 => 0.0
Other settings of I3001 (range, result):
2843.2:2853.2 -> 88.5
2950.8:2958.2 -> 89.5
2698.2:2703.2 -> 124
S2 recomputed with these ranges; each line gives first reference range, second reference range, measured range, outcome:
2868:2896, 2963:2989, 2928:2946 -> -0.67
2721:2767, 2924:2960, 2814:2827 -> 2.79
